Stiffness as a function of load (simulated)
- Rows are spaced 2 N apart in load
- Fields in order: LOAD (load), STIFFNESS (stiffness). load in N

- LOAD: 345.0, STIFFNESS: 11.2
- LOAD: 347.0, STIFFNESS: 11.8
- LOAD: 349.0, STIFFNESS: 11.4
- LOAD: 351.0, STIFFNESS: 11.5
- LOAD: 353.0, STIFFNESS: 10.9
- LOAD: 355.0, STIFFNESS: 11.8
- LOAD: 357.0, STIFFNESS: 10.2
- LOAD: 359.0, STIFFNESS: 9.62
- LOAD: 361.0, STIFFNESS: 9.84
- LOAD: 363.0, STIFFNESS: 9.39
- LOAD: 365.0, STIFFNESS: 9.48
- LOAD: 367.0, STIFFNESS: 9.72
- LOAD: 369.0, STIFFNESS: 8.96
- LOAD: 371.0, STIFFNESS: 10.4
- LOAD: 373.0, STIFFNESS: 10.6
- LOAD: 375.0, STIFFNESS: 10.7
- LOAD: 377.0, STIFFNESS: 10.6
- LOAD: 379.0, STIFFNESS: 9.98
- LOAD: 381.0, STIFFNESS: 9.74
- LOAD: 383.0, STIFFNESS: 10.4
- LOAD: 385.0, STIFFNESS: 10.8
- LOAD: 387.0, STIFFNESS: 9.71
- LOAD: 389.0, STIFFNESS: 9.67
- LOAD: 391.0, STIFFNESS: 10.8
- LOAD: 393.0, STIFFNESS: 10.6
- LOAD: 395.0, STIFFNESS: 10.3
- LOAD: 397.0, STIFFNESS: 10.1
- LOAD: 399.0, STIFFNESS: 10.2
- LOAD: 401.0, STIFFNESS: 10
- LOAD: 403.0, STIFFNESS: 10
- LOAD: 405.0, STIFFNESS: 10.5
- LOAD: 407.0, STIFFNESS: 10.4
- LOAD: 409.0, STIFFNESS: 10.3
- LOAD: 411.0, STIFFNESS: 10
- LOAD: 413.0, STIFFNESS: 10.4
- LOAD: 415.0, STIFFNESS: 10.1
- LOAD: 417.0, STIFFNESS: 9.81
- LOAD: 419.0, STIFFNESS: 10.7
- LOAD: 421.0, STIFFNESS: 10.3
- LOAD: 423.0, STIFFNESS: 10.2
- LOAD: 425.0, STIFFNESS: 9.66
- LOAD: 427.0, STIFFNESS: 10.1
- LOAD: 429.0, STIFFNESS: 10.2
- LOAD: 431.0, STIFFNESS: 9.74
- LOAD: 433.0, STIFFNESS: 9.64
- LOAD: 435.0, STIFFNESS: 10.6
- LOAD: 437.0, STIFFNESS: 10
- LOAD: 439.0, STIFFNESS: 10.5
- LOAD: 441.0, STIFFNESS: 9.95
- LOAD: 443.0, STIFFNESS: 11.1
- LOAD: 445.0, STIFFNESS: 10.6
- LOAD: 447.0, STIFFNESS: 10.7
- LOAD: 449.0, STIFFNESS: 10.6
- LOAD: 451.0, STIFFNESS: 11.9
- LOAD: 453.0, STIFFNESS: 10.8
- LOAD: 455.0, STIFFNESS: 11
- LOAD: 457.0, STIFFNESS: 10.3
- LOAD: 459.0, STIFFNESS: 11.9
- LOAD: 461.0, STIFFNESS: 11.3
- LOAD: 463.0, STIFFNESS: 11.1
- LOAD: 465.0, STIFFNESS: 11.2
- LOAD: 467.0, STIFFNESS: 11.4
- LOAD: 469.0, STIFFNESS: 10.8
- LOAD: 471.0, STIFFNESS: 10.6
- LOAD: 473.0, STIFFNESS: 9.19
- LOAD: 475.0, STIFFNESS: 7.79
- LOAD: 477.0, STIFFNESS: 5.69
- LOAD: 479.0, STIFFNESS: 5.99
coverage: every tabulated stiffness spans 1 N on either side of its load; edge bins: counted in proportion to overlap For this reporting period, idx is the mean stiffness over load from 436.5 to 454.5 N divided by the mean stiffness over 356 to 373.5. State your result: 1.1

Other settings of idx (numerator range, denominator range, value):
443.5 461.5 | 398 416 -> 1.08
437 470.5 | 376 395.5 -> 1.06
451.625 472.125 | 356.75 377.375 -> 1.11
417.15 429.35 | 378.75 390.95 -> 1.01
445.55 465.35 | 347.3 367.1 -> 1.06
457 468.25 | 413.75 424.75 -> 1.11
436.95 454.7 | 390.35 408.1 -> 1.04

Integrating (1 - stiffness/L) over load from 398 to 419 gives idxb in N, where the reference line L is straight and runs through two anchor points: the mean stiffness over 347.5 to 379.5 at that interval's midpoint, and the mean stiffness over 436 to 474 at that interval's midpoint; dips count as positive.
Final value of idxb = 0.7 N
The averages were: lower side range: 10.3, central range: 10.2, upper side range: 10.8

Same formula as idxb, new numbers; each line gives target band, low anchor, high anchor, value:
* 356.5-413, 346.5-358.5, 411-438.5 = 3.07 N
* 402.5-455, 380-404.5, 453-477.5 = -0.52 N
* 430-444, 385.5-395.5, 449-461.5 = 0.87 N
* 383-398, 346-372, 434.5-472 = 0.36 N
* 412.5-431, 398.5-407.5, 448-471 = 0.65 N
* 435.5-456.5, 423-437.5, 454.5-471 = -0.33 N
